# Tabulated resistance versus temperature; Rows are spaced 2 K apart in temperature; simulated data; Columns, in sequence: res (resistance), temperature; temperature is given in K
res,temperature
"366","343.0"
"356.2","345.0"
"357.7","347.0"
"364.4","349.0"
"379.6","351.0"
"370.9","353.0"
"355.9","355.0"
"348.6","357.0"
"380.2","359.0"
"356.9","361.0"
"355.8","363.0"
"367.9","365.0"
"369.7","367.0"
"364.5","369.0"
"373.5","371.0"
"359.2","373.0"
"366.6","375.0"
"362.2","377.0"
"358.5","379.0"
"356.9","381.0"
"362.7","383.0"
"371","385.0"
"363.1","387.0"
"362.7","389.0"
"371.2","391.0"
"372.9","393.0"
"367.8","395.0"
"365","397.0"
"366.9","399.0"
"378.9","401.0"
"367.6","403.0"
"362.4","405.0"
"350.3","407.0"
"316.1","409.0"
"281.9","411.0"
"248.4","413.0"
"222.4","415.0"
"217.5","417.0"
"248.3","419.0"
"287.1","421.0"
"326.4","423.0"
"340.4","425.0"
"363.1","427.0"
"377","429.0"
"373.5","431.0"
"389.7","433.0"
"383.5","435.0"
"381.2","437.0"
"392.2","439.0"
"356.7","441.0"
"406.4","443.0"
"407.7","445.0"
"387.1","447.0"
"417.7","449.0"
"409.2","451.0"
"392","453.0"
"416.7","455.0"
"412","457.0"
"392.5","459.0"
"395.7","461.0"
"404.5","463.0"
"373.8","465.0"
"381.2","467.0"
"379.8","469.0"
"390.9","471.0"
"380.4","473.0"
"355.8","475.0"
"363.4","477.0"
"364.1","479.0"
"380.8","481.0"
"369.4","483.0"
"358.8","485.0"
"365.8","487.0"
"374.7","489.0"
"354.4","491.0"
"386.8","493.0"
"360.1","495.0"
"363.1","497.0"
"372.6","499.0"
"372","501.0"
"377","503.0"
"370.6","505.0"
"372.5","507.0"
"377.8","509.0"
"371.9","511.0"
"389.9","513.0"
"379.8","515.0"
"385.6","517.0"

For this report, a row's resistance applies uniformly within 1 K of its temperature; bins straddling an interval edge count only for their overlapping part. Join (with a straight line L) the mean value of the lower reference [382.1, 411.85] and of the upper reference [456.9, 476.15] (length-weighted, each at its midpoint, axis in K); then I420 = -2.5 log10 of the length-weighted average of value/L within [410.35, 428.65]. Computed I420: 0.27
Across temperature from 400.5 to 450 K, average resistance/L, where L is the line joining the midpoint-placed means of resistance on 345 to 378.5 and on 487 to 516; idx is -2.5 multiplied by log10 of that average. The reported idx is 0.077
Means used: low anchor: 364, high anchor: 373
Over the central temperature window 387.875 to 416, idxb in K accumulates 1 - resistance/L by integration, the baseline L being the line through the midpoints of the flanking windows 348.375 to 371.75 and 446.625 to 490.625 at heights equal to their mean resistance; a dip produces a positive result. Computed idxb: 2.6 K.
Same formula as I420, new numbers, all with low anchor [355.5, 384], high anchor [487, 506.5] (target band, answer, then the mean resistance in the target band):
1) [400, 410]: 0.03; 355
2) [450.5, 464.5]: -0.10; 402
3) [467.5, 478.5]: -0.02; 374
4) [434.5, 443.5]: -0.05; 383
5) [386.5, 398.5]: -0.01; 367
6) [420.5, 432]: 0.06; 347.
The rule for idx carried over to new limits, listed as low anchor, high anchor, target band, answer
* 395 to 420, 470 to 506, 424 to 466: -0.15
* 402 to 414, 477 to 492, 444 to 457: -0.17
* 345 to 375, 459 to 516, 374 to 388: 0.01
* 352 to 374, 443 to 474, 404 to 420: 0.33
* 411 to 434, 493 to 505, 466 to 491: -0.05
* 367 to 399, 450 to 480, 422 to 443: 0.02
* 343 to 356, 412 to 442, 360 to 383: -0.03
